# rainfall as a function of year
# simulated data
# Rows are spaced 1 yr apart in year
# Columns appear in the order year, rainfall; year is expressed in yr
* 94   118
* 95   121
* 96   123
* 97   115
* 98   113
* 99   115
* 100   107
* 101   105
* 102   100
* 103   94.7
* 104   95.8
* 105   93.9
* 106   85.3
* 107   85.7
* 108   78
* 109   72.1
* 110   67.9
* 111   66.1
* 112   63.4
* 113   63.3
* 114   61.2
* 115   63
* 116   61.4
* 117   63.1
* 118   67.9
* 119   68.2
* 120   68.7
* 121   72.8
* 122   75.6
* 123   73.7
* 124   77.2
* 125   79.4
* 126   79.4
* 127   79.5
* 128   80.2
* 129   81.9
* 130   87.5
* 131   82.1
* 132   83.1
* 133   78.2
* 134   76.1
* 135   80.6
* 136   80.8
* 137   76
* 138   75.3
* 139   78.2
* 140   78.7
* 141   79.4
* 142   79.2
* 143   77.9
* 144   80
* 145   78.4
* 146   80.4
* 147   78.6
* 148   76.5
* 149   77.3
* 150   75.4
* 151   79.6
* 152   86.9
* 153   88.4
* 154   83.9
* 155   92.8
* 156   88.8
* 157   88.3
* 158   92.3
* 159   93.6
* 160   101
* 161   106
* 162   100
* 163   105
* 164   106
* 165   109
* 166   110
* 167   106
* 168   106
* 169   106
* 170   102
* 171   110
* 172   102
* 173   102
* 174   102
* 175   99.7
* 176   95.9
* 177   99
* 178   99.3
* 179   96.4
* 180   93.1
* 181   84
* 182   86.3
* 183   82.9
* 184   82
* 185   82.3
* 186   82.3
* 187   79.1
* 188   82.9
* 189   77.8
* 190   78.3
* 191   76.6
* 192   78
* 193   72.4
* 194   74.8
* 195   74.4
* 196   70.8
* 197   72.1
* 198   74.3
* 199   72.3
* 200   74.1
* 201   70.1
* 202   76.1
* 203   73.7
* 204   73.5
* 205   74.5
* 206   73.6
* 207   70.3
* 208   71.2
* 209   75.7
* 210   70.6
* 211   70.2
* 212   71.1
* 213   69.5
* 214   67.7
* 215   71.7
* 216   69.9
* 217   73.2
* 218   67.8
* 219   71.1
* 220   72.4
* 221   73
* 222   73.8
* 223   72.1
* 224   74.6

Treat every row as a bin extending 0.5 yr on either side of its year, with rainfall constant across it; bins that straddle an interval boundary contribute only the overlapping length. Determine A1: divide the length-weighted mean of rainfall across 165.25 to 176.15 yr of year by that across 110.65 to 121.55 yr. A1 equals 1.59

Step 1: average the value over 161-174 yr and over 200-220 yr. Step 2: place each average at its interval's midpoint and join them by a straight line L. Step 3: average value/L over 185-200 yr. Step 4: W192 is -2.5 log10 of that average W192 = 0.12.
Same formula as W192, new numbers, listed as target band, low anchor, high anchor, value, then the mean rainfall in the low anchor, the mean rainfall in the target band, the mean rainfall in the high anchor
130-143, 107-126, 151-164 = 0.03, 69.8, 79.3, 93.8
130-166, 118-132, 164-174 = 0.08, 77.3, 85.9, 106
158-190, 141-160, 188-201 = -0.21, 83.6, 96.1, 74.8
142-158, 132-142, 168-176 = 0.07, 78.4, 82.4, 103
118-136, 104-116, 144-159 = 0.00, 73.2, 77.7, 83.6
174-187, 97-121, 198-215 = -0.21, 81.4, 90.3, 72.2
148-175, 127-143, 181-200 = -0.22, 79.8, 96.6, 77.8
